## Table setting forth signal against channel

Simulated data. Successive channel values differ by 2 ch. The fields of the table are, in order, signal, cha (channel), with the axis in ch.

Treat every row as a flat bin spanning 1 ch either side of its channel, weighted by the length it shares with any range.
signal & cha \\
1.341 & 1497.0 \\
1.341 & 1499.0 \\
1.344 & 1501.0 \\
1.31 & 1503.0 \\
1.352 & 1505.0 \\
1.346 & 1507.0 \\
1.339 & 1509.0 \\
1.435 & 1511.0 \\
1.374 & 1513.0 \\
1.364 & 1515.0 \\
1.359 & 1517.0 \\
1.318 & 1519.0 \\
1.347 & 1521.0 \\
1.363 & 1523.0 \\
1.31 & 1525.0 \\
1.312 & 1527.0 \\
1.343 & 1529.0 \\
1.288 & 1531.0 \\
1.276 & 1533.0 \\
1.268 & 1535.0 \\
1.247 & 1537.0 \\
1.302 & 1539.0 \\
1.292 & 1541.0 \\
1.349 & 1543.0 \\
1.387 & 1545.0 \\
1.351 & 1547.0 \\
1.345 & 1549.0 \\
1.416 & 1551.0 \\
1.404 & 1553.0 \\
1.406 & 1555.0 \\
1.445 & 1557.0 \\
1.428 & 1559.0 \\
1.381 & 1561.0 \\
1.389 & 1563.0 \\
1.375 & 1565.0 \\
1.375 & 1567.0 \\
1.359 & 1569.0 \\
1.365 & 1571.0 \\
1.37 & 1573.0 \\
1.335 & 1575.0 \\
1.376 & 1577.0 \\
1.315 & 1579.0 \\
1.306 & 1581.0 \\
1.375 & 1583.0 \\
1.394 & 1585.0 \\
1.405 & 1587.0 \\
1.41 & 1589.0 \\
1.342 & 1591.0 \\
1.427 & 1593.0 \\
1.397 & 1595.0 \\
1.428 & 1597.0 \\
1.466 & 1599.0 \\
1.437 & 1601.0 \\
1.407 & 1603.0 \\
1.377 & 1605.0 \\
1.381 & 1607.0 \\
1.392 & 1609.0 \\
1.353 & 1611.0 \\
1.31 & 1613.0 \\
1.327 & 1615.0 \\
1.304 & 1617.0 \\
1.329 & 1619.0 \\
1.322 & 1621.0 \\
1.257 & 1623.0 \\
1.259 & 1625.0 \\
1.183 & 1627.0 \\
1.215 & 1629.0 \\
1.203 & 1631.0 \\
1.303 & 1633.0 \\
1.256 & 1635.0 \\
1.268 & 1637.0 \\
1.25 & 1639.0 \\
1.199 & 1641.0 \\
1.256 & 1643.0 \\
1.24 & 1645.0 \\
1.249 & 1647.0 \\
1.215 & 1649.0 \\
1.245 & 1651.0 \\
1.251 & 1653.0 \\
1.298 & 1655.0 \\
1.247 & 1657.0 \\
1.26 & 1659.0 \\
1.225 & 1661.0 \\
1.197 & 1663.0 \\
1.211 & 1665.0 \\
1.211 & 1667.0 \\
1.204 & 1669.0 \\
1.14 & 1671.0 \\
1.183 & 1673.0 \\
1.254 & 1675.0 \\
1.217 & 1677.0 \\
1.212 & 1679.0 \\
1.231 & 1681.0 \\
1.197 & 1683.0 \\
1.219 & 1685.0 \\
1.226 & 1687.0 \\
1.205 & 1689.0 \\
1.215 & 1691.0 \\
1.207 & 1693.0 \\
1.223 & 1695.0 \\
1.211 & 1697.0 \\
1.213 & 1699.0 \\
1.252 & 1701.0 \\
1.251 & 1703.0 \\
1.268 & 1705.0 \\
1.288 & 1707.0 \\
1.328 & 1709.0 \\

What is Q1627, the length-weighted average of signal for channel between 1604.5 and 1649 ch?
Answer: 1.28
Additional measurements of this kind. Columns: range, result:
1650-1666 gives 1.24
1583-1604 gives 1.41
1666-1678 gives 1.2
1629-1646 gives 1.24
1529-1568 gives 1.35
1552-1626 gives 1.37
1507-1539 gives 1.33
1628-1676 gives 1.23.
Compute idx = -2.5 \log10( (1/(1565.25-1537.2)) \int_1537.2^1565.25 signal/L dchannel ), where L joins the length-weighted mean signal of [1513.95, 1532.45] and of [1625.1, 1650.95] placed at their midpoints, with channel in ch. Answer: -0.05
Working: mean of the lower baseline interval 1.33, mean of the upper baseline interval 1.24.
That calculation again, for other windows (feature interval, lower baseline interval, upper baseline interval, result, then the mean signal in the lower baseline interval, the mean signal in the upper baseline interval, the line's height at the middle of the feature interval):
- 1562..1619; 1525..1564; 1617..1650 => -0.06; 1.35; 1.25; 1.3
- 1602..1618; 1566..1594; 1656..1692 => -0.03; 1.37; 1.21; 1.32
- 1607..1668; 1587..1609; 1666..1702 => 0.05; 1.41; 1.21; 1.32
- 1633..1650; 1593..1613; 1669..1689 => 0.05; 1.4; 1.21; 1.3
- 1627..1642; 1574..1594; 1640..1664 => 0.03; 1.37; 1.24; 1.27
